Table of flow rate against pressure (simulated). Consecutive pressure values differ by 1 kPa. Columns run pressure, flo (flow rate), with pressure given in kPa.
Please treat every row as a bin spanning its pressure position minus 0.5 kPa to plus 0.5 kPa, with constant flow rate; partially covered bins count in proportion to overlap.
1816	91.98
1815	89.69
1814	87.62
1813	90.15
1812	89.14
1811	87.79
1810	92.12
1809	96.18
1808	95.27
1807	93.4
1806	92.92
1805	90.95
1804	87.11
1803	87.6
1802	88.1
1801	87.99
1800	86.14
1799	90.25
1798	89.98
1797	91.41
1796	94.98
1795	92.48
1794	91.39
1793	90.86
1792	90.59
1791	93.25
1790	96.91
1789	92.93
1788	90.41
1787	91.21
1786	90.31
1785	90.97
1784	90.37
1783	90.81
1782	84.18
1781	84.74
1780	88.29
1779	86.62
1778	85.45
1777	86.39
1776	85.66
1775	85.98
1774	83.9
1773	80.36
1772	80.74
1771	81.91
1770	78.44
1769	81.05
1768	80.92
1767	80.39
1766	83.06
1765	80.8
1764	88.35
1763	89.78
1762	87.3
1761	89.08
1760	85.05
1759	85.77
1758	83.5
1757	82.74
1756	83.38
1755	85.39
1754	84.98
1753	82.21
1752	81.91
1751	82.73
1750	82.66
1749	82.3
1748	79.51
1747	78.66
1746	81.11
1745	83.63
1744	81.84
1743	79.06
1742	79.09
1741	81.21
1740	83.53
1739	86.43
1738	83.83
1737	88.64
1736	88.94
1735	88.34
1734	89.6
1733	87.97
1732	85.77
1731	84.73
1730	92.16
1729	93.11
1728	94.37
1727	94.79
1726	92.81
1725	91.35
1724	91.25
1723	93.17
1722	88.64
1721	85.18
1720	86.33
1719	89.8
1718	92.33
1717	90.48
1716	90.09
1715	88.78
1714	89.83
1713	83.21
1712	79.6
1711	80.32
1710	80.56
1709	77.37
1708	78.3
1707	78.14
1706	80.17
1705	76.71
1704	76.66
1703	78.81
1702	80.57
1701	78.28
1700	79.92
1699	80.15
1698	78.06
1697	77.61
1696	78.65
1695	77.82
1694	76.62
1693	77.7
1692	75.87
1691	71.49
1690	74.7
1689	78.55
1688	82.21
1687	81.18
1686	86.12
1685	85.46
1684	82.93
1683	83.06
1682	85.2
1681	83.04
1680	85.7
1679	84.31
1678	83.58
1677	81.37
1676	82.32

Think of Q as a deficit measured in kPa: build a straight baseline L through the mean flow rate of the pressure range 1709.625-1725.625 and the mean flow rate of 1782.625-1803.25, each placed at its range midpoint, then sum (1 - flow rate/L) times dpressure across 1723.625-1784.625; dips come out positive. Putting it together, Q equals 2.7 kPa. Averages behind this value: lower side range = 87.7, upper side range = 90.9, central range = 85.2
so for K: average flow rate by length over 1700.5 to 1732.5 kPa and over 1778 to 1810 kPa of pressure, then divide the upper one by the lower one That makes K 1.1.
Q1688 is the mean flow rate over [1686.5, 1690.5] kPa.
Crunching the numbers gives 79.2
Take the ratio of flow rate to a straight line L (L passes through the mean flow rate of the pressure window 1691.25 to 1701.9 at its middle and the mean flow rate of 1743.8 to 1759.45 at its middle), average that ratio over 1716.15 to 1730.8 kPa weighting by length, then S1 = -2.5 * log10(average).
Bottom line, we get -0.136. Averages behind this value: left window 78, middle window 91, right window 82.7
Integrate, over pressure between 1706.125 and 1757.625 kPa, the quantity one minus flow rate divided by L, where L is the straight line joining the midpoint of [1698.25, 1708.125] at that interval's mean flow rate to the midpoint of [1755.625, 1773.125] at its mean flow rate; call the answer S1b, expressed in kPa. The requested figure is -2.9 kPa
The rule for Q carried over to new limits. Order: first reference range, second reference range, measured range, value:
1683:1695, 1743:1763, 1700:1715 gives 0.1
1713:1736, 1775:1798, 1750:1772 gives 1.5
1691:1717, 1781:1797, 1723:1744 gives -1.0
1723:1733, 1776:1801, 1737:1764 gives 2.1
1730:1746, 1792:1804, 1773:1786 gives 0.2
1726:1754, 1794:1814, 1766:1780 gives 0.8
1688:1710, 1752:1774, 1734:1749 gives -0.3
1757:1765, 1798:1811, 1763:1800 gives 0.4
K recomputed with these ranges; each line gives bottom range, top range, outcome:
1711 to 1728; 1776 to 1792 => 1.00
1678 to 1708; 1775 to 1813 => 1.13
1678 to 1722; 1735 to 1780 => 1.02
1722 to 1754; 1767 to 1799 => 1.02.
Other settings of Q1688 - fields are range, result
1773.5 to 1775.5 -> 84.9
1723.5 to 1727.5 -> 92.6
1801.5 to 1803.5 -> 87.8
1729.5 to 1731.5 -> 88.4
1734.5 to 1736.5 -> 88.6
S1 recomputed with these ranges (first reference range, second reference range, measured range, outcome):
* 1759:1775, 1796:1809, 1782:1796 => -0.04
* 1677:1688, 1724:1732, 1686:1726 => 0.07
